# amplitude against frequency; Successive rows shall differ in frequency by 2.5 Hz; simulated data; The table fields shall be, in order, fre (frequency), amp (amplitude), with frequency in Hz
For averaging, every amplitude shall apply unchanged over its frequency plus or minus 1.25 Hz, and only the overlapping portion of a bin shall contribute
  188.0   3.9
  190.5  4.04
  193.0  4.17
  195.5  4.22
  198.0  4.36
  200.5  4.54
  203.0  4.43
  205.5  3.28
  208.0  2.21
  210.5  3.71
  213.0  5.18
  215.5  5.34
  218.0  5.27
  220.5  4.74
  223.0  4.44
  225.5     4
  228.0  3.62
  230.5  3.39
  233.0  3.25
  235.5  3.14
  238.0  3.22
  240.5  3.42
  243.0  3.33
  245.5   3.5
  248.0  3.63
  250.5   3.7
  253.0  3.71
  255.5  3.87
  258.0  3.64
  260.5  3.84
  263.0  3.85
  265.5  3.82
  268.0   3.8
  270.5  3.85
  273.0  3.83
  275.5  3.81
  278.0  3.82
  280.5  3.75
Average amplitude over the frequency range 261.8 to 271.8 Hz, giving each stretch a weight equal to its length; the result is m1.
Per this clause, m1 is 3.83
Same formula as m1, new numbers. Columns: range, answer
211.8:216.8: 5.26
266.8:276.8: 3.82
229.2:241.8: 3.29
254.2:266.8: 3.8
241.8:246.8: 3.42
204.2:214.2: 3.59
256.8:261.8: 3.74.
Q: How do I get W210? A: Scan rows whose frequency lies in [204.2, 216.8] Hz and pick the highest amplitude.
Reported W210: 5.34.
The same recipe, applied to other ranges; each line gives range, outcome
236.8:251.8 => 3.7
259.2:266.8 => 3.85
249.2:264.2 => 3.87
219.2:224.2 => 4.74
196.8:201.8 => 4.54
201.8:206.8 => 4.43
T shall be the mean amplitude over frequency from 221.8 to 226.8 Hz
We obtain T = 4.21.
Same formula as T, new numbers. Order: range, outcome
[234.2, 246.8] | 3.32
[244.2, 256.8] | 3.68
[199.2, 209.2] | 3.63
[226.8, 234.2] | 3.42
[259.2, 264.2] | 3.84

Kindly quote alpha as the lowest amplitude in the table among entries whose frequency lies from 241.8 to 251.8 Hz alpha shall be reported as 3.33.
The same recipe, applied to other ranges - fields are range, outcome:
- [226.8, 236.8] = 3.14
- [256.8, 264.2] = 3.64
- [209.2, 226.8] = 3.71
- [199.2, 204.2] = 4.43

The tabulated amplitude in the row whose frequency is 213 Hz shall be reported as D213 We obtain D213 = 5.18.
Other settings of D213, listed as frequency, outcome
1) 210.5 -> 3.71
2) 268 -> 3.8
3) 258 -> 3.64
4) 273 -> 3.83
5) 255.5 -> 3.87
